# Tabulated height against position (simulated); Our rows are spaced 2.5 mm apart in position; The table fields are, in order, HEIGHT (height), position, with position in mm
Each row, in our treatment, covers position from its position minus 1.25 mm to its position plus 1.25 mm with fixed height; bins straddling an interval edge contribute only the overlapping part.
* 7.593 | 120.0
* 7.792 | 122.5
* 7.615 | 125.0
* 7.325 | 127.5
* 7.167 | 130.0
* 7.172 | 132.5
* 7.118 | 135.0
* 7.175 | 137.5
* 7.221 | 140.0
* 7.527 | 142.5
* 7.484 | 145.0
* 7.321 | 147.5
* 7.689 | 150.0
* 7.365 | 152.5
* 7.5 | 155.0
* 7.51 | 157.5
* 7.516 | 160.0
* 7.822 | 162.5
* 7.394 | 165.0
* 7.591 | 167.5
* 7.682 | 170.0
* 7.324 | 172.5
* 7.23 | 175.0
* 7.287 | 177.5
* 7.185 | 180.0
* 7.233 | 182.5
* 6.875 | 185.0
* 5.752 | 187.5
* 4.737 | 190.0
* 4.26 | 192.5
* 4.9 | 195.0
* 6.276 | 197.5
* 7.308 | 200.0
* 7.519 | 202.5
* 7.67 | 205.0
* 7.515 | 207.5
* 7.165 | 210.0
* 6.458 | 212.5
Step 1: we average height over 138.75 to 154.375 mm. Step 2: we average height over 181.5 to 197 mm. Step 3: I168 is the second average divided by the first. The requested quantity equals 0.8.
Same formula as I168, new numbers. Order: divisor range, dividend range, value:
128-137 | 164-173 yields 1.05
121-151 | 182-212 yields 0.87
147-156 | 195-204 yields 0.90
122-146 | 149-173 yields 1.03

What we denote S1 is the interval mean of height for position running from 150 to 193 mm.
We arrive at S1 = 7.02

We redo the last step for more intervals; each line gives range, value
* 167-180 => 7.39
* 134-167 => 7.44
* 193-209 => 6.75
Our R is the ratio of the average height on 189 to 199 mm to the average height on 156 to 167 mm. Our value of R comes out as 0.68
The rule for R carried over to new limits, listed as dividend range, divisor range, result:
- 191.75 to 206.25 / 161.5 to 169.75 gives 0.84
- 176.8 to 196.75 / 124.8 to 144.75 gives 0.82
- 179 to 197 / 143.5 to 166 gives 0.78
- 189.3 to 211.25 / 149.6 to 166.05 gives 0.85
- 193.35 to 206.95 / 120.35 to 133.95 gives 0.90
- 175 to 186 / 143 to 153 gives 0.96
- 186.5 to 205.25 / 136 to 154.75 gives 0.81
